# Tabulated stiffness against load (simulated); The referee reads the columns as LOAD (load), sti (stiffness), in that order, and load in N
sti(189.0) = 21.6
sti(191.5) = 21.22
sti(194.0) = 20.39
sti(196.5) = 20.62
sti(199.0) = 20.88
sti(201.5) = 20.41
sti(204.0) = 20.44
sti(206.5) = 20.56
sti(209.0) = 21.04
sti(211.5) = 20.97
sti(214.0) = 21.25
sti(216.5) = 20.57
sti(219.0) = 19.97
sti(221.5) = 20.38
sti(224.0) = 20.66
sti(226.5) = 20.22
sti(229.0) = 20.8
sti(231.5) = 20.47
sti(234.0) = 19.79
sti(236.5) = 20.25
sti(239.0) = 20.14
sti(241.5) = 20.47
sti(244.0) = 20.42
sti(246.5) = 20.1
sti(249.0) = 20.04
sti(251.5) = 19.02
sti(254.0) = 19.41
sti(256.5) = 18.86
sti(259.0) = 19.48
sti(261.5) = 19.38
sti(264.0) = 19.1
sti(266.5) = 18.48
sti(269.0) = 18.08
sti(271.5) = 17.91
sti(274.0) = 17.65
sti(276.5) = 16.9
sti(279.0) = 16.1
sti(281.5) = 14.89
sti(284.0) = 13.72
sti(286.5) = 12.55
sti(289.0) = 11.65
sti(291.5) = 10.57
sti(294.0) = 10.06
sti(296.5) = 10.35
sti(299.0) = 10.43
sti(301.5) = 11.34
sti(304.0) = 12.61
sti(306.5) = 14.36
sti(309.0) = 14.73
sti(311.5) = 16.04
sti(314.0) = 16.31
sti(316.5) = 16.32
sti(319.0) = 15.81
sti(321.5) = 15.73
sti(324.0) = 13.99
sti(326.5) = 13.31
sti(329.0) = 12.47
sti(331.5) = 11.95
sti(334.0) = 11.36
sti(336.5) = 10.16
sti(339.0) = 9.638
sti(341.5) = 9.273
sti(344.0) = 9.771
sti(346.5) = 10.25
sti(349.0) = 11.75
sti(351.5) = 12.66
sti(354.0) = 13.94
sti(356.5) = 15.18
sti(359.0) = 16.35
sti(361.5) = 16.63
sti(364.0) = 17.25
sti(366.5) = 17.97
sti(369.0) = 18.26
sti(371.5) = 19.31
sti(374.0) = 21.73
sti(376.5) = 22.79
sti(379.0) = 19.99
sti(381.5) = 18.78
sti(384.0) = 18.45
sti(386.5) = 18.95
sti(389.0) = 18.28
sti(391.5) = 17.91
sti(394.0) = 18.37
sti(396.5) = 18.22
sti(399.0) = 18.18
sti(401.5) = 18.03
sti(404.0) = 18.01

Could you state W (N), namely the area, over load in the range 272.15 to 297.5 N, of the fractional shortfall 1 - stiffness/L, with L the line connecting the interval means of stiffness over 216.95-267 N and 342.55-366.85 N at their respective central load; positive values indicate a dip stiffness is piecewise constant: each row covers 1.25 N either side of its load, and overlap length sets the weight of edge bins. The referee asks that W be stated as 5.9 N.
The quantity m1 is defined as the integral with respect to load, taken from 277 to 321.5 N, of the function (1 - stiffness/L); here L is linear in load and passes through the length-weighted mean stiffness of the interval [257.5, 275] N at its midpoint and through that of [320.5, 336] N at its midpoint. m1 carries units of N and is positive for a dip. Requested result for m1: 5.5 N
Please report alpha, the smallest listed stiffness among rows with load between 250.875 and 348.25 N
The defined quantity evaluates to 9.273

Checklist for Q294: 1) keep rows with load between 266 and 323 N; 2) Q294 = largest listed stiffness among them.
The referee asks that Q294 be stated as 18.48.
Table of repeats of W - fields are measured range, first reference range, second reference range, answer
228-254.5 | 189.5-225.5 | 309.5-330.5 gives -1.6 N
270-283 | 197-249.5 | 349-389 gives 1.9 N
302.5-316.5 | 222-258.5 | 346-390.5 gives 2.8 N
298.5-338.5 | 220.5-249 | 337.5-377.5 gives 7.7 N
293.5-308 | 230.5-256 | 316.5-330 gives 3.9 N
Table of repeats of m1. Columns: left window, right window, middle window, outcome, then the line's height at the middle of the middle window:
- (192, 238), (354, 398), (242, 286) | 3.86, 19.9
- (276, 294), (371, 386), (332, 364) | 9.95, 17.9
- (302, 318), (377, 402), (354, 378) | -0.80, 17.5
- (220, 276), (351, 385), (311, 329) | 3.34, 18.6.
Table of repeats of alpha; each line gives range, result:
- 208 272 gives 17.91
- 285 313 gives 10.06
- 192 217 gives 20.39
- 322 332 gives 11.95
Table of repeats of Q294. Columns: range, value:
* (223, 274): 20.8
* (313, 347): 16.32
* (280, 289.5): 14.89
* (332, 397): 22.79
